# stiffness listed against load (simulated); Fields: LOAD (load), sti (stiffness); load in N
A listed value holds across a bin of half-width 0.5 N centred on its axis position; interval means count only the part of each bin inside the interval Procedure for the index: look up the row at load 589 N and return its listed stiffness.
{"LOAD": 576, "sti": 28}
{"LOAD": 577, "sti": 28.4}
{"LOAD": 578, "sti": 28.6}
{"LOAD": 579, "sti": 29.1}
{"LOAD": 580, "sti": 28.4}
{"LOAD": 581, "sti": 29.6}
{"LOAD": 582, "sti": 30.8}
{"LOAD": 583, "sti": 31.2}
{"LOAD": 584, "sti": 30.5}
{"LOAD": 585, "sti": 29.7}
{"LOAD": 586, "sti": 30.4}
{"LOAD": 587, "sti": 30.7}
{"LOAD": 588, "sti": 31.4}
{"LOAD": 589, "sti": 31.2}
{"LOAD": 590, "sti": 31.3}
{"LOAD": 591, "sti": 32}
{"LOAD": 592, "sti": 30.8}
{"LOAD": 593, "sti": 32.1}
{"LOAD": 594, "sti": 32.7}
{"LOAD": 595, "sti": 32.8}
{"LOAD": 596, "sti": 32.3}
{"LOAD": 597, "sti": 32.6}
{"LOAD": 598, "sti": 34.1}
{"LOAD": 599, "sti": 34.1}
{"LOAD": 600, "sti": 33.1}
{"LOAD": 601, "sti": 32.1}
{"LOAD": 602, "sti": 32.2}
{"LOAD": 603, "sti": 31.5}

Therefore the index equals 31.2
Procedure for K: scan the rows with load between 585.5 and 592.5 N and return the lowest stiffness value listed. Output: 30.4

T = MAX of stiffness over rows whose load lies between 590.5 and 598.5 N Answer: 34.1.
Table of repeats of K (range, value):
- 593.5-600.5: 32.3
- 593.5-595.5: 32.7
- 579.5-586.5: 28.4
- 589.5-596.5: 30.8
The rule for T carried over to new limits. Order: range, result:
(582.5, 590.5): 31.4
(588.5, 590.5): 31.3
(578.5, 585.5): 31.2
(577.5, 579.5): 29.1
